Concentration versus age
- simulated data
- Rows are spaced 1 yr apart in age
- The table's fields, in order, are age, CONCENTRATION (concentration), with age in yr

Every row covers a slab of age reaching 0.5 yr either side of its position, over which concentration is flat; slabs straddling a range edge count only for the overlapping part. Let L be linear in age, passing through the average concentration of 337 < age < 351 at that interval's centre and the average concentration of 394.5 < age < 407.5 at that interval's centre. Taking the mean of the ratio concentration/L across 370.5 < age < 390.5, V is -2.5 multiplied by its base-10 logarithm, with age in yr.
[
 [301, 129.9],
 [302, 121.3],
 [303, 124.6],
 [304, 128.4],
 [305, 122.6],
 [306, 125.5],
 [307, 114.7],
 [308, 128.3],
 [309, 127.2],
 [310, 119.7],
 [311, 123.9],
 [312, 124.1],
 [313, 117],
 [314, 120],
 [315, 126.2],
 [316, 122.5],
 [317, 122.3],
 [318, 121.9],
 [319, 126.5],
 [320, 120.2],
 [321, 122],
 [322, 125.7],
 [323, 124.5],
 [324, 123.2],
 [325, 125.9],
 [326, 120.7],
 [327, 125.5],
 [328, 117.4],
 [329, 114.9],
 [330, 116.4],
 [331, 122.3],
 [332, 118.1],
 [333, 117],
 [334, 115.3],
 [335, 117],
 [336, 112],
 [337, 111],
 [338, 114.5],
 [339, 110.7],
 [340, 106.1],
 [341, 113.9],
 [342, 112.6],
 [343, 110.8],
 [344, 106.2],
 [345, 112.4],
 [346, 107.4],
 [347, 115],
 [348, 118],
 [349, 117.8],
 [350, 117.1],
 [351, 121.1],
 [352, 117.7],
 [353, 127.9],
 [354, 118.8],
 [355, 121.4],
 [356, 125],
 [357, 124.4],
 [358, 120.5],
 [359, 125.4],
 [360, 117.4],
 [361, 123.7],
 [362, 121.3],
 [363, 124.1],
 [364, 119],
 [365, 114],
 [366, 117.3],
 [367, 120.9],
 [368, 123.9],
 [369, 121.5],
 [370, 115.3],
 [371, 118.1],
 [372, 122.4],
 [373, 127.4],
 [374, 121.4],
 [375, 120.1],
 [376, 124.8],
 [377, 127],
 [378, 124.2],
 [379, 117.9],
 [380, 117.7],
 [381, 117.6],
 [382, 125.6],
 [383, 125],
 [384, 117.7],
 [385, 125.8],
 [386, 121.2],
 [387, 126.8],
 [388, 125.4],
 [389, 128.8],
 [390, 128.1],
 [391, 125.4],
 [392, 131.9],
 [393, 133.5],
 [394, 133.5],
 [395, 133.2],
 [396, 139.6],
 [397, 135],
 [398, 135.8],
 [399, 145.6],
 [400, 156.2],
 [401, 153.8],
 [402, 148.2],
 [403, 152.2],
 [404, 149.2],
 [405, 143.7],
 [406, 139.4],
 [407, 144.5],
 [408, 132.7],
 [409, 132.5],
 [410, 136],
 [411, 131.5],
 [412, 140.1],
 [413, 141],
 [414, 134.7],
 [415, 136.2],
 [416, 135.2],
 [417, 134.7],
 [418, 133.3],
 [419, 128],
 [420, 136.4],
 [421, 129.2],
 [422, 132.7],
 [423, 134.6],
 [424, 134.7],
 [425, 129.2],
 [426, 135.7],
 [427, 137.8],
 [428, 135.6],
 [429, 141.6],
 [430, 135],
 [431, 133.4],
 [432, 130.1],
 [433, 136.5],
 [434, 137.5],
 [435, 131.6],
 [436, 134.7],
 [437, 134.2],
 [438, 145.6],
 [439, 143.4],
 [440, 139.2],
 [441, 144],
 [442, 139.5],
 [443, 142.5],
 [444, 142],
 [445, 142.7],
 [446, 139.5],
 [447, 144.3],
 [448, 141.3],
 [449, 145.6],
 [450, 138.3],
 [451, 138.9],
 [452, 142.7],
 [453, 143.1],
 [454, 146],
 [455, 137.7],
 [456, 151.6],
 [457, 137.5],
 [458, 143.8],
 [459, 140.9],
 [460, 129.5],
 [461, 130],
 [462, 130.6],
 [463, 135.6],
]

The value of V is 0.08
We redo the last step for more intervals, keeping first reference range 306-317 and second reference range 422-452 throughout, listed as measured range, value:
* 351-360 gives 0.05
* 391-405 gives -0.06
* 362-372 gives 0.09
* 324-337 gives 0.06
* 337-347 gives 0.14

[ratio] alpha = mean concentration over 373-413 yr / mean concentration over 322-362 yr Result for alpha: 1.1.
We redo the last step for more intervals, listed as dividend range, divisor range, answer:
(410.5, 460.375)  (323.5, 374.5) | 1.17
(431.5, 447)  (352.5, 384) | 1.14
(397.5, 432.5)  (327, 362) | 1.18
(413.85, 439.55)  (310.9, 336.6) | 1.12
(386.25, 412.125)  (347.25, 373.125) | 1.14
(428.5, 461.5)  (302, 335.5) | 1.14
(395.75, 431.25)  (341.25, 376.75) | 1.16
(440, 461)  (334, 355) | 1.23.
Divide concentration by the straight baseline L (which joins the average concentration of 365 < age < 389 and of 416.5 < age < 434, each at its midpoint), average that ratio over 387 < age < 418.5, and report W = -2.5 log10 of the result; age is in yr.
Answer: -0.07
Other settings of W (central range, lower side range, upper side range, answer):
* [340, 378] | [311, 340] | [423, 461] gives 0.05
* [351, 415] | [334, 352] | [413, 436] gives -0.04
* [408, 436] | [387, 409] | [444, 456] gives 0.04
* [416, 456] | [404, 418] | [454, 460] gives 0.01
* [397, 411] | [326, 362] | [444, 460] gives -0.10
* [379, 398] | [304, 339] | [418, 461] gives 0.03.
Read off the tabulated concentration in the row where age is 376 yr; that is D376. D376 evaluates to 124.8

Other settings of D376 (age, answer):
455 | 137.7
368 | 123.9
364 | 119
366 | 117.3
